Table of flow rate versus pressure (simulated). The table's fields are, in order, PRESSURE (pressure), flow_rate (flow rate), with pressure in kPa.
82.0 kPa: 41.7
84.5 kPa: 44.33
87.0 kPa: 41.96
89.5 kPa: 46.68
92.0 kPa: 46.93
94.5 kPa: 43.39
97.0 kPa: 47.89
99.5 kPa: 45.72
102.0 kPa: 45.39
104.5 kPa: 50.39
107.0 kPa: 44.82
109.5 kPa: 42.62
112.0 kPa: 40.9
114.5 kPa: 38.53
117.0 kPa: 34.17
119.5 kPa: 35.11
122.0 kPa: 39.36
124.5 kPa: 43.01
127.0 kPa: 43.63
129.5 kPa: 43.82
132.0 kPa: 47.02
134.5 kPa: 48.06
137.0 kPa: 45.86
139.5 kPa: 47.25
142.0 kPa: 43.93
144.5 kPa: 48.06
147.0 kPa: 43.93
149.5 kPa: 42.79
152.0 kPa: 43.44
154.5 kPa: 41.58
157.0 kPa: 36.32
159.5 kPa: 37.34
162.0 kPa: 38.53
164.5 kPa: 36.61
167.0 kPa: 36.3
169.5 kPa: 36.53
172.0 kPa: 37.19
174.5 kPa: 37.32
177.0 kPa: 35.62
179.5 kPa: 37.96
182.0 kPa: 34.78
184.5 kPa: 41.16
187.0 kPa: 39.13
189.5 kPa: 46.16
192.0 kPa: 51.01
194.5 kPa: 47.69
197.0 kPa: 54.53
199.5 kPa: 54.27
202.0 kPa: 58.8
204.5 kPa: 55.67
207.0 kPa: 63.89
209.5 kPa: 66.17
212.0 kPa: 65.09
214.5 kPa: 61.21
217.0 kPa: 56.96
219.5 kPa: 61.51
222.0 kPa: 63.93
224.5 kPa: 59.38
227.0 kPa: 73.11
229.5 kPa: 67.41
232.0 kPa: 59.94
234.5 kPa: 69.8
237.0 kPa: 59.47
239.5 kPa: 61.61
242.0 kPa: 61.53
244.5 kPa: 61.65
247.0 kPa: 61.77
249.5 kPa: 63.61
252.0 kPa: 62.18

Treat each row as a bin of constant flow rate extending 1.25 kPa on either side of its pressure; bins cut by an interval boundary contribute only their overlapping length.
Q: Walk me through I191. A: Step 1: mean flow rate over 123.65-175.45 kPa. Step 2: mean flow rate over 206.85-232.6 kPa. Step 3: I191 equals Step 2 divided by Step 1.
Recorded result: 1.52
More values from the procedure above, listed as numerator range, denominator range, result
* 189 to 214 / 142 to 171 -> 1.41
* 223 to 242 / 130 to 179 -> 1.56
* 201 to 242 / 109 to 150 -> 1.46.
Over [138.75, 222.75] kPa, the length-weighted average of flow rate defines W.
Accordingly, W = 47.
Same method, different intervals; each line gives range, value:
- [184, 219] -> 54.8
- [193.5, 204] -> 54.1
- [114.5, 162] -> 42.3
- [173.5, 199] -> 42.9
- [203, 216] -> 62.2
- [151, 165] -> 39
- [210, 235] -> 63.7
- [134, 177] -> 41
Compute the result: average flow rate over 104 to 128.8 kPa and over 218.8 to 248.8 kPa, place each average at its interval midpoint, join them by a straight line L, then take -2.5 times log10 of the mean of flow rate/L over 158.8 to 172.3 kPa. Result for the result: 0.33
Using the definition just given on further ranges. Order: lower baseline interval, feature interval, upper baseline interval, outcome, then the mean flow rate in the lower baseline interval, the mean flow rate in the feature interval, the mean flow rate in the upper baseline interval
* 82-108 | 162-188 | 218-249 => 0.44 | 45.6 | 37.3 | 63.4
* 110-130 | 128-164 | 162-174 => -0.13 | 39.8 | 43.3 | 36.9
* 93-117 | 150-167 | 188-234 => 0.31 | 43.9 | 38.9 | 59.3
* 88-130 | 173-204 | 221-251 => 0.24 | 43.1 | 45.1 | 63.6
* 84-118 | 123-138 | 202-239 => 0.08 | 43.9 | 45.1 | 62.9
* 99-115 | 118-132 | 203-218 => 0.14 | 44.2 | 41.4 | 61.5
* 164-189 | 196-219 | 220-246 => -0.15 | 37.5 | 59.7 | 63.7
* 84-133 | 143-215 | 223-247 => 0.20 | 43.2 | 45.7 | 63.7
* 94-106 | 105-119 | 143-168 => 0.13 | 46.7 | 40.5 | 40.6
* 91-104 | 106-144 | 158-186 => 0.00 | 46.1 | 42.6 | 37.2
